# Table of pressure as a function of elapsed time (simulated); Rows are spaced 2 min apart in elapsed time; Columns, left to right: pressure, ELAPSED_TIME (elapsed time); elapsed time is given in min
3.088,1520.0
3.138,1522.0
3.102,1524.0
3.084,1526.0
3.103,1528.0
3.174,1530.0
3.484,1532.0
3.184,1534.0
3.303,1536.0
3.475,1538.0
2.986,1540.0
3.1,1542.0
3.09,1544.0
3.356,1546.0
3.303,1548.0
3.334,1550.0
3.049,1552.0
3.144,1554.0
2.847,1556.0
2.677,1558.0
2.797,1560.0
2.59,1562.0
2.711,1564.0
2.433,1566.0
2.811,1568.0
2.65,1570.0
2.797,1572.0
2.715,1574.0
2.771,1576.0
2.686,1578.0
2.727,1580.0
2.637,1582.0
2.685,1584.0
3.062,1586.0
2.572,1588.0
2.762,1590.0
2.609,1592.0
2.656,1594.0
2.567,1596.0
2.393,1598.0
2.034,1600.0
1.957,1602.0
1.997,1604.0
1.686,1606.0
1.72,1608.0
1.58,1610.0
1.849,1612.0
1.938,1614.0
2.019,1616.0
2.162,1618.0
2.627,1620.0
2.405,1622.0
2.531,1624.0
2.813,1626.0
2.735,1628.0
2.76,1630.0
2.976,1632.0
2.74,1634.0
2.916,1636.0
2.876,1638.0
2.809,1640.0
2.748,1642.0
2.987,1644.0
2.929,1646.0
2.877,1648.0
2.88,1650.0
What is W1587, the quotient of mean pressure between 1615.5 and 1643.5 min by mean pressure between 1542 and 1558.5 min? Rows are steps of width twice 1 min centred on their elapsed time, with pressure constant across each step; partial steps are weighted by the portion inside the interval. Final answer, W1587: 0.86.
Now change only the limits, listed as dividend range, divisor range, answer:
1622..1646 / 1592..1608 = 1.28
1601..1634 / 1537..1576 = 0.77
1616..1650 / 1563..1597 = 1.01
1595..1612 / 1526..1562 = 0.63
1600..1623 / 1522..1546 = 0.62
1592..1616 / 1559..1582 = 0.76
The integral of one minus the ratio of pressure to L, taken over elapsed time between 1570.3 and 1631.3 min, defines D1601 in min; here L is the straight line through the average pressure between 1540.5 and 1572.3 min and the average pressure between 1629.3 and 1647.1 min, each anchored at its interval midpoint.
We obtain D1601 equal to 9.9 min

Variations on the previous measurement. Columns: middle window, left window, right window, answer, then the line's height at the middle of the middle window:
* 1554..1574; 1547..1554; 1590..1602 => 1.7 min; 2.99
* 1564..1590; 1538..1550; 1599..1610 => -2.8 min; 2.47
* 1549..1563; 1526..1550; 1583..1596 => 0.6 min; 3.05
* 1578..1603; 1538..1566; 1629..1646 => 3.2 min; 2.93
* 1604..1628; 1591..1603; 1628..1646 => 4.3 min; 2.6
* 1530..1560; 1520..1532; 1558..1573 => -2.3 min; 2.92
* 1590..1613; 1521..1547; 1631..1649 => 6.7 min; 2.99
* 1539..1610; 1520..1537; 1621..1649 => 8.4 min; 3.02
